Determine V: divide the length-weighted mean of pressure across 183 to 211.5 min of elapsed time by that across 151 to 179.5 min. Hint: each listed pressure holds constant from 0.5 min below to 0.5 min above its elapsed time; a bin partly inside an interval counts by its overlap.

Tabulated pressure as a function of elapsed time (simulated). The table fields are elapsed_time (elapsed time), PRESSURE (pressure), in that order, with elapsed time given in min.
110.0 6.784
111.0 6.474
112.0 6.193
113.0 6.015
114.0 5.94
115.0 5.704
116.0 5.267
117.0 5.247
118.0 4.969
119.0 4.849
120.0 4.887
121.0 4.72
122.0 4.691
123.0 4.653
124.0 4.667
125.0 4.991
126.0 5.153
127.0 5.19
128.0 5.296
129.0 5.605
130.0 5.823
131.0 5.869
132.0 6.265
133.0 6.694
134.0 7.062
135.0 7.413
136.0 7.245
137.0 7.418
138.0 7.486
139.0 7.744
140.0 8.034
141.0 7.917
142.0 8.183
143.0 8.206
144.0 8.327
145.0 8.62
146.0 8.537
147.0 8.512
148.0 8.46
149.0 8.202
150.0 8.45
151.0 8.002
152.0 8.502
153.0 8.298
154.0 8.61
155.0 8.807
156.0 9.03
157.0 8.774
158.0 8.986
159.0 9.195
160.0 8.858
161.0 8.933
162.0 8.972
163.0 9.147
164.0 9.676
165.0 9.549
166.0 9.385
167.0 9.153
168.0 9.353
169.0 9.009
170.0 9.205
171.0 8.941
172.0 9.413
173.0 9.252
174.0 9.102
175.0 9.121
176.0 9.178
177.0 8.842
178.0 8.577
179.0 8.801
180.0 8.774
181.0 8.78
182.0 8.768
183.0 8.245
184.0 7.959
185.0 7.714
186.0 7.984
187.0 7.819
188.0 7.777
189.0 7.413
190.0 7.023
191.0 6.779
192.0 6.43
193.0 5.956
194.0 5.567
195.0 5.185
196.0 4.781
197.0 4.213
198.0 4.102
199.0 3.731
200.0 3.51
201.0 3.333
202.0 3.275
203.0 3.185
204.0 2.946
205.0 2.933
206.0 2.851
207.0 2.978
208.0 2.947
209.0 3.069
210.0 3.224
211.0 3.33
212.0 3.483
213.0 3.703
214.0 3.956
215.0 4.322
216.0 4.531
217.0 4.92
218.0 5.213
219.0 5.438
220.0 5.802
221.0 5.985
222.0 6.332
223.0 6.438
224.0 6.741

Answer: 0.6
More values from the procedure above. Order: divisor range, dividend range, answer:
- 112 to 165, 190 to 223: 0.61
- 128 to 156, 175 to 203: 0.87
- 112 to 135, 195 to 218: 0.67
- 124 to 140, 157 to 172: 1.44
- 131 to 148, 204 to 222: 0.53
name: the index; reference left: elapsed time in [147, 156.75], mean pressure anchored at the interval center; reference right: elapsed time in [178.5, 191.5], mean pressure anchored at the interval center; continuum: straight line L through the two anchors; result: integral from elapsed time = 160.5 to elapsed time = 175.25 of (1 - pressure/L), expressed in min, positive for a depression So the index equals -1.7 min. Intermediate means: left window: 8.49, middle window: 9.22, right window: 7.99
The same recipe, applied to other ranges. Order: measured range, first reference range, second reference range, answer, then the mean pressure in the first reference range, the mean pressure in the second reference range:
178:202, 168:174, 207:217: 0.8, 9.17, 3.65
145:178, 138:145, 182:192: -4.4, 8.07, 7.63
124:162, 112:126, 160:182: -3.3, 5.16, 9.09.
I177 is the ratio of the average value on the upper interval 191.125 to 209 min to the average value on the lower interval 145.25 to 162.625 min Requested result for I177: 0.47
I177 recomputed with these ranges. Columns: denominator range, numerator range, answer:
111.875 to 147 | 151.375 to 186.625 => 1.40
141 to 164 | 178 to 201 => 0.77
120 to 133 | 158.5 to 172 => 1.74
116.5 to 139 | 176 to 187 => 1.46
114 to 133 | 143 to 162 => 1.63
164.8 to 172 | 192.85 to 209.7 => 0.41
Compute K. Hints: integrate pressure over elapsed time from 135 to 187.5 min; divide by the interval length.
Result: 8.6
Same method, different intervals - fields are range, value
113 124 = 5.12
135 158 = 8.24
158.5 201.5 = 7.76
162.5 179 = 9.17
